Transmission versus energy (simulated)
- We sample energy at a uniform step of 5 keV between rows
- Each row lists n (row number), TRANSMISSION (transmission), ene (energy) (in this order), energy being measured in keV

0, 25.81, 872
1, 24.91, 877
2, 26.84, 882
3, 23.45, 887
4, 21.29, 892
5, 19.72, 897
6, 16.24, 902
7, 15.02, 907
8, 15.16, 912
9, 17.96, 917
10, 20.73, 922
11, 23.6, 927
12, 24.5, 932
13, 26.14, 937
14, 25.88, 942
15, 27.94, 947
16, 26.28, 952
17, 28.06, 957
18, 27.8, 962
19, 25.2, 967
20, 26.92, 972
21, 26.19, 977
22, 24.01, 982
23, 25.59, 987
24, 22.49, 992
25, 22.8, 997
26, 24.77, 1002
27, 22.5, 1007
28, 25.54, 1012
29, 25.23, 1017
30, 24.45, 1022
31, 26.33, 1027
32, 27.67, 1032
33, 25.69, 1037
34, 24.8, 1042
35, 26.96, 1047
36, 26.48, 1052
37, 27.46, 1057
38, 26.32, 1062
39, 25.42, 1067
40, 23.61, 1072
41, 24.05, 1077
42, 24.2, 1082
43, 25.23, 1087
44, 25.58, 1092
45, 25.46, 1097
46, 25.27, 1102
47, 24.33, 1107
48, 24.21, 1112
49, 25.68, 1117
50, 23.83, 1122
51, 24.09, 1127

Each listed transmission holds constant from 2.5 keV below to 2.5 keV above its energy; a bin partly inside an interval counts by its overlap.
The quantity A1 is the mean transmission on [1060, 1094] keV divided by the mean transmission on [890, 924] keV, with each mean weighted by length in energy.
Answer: 1.4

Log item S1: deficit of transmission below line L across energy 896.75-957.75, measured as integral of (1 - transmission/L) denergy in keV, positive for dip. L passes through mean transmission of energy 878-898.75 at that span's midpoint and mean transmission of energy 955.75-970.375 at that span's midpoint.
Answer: 7.8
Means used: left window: 23.1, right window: 26.9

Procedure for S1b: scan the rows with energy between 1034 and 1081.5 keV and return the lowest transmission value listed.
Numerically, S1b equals 23.61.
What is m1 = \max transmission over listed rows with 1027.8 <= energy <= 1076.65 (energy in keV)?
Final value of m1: 27.67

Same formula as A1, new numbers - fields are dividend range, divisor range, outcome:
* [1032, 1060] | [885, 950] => 1.24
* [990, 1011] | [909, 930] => 1.20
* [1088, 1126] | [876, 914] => 1.23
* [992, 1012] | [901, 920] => 1.45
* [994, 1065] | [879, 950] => 1.17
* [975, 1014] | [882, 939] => 1.18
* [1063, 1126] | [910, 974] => 1.02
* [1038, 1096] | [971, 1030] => 1.03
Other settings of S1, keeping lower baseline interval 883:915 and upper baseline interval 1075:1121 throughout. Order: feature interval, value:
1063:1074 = -0.4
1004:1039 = -4.3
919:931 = -1.6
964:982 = -4.1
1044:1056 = -1.7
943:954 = -3.6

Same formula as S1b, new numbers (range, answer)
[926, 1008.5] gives 22.49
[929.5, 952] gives 24.5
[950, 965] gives 26.28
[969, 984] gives 24.01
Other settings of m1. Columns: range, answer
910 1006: 28.06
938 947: 27.94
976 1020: 26.19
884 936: 24.5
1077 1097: 25.58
